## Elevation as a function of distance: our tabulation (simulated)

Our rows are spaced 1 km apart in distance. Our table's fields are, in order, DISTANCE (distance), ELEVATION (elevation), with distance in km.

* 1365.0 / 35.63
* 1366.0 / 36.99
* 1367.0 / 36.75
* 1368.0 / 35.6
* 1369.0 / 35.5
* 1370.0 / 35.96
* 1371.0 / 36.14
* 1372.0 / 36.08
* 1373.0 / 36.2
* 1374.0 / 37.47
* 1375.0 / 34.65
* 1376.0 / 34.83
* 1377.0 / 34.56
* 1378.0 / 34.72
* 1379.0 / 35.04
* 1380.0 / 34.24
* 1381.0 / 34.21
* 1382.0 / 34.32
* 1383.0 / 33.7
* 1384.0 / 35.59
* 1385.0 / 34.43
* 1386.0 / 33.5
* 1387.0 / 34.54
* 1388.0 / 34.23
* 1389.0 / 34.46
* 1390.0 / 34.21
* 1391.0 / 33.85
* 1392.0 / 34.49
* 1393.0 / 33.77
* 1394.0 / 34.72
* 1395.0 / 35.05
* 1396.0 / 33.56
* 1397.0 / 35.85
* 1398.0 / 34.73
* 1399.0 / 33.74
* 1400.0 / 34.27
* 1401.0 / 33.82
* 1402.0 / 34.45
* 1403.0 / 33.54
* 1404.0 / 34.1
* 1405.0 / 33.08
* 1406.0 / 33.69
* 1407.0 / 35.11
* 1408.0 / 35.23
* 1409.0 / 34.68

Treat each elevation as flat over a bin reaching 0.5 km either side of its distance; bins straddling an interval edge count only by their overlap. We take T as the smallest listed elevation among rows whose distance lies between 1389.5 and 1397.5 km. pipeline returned 33.56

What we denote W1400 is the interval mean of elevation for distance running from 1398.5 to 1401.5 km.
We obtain 33.9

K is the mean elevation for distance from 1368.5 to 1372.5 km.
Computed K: 35.9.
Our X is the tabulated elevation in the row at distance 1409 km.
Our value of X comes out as 34.68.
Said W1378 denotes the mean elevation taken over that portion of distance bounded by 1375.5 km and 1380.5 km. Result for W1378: 34.7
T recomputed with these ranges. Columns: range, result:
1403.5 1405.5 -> 33.08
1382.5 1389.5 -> 33.5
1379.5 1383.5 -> 33.7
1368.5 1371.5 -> 35.5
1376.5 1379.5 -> 34.56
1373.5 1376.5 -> 34.65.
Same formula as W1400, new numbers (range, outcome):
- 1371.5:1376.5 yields 35.8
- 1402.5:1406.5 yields 33.6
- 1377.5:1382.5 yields 34.5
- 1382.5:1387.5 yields 34.4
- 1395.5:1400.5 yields 34.4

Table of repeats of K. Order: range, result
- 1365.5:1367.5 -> 36.9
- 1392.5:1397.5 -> 34.6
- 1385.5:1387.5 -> 34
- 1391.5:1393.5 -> 34.1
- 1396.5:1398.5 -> 35.3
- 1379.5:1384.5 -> 34.4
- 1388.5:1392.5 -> 34.3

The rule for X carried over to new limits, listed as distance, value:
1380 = 34.24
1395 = 35.05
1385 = 34.43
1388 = 34.23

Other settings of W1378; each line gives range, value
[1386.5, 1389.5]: 34.4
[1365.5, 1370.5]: 36.2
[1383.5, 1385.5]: 35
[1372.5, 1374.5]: 36.8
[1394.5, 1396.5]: 34.3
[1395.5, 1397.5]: 34.7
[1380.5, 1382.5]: 34.3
